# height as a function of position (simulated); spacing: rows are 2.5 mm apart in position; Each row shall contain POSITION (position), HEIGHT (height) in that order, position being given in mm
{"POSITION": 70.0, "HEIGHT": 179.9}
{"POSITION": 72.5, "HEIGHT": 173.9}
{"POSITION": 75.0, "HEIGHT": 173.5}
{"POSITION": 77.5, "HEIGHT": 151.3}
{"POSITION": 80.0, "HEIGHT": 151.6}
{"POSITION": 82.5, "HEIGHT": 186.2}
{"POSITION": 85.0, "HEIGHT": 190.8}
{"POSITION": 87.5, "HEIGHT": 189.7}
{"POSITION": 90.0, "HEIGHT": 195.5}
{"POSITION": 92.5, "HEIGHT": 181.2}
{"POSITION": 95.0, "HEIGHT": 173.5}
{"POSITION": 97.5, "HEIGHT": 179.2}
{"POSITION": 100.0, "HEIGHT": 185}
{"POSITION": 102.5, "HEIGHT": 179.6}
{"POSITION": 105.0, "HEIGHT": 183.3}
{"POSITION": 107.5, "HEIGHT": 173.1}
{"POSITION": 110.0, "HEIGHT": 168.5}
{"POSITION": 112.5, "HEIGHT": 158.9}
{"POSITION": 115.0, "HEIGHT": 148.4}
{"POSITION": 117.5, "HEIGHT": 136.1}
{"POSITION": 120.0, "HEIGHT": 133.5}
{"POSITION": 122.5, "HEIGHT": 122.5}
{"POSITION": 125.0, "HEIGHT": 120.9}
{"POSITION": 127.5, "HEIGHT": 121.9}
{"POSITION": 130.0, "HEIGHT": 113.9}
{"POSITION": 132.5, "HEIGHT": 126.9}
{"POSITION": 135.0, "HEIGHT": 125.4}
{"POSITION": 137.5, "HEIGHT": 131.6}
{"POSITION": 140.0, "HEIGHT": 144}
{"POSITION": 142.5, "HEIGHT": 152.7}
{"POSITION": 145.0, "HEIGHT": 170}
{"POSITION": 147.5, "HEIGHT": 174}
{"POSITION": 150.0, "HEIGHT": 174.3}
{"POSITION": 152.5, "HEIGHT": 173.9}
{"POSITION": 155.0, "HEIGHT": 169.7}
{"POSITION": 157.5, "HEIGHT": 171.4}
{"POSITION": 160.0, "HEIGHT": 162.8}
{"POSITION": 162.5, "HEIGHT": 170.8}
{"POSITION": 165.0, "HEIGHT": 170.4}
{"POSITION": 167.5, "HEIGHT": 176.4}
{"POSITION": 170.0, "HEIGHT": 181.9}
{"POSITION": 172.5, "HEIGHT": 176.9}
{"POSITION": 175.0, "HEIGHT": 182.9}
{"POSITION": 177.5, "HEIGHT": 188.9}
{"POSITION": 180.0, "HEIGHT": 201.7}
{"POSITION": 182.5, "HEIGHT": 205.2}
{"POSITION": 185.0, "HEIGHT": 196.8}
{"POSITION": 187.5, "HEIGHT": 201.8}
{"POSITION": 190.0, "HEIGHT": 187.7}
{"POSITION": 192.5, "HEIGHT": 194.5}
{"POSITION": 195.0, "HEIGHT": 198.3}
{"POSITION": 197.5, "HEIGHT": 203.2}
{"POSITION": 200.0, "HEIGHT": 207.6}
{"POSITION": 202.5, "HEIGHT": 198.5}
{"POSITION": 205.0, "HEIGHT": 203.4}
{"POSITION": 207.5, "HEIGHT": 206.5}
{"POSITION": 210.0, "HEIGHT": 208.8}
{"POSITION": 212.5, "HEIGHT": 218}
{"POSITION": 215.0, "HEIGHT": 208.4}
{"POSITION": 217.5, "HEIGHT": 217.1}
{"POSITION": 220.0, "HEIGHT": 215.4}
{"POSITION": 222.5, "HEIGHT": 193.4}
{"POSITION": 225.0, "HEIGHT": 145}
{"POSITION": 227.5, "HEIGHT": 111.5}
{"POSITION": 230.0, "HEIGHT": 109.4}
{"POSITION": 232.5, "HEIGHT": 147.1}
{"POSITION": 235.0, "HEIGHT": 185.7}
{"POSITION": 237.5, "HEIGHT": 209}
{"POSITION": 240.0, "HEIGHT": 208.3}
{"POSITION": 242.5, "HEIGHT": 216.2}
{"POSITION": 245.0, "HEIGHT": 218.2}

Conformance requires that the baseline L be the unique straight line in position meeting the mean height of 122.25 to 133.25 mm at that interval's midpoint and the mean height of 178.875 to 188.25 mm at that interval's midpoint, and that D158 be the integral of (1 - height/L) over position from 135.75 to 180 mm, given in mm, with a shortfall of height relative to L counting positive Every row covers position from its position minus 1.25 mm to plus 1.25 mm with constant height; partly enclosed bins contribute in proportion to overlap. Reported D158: -1.6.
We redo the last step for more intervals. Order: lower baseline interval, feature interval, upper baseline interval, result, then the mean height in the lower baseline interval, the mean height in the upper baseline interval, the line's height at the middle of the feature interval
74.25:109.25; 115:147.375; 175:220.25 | 9.0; 178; 203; 187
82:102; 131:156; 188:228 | 4.8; 185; 197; 190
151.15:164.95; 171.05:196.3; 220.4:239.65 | -4.0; 170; 162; 167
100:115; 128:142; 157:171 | 3.5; 172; 172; 172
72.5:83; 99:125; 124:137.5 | -3.5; 165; 123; 138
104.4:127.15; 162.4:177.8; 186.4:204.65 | 0.4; 147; 199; 183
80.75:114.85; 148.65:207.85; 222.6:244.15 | -5.0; 179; 169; 173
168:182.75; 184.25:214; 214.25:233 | -4.0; 188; 168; 178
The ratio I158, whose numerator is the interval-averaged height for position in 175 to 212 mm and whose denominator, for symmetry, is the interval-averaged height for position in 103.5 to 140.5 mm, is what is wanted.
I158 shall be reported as 1.42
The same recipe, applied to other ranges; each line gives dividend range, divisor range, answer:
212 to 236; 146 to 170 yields 1.01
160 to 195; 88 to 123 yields 1.12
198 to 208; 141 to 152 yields 1.22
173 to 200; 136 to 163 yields 1.21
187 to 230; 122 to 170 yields 1.26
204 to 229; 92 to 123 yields 1.17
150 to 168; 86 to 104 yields 0.93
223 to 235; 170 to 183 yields 0.73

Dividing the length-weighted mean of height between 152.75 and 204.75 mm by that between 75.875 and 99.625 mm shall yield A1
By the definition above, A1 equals 1.1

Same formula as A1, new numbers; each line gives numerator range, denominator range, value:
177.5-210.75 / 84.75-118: 1.15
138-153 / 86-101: 0.88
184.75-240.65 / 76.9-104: 1.06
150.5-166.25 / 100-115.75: 1.00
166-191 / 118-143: 1.47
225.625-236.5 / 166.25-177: 0.78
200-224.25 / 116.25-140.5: 1.62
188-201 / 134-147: 1.35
